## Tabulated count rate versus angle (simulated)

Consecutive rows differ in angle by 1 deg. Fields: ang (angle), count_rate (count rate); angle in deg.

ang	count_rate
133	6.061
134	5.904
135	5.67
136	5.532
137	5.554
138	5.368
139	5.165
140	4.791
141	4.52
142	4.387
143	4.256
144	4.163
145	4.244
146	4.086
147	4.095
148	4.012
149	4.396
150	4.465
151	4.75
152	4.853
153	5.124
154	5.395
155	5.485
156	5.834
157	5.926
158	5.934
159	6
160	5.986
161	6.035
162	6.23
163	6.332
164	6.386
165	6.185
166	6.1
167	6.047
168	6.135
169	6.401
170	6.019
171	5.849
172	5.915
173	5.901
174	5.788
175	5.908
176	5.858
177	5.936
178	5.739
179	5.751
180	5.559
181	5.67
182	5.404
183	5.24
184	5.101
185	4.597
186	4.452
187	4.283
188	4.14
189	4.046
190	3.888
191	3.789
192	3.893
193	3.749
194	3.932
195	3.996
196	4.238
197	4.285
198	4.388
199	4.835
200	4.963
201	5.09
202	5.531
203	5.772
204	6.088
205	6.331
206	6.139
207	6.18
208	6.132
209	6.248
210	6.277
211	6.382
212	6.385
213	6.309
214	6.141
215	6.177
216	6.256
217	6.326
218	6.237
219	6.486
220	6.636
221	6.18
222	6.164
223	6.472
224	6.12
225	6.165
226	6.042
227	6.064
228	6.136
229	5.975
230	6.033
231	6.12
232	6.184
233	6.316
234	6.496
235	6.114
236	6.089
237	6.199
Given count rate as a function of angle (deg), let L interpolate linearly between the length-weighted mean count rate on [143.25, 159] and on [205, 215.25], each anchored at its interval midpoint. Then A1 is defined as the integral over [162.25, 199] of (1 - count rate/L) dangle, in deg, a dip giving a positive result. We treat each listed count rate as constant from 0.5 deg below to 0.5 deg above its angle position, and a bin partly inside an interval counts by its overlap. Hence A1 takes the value 2.1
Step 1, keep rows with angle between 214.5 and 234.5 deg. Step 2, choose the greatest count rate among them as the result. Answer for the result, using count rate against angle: 6.636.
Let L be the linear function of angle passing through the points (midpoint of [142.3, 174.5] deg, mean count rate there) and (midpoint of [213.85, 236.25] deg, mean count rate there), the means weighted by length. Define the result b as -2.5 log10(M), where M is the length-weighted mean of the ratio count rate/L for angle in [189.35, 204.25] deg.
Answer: 0.286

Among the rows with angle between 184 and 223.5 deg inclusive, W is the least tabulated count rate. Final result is 3.749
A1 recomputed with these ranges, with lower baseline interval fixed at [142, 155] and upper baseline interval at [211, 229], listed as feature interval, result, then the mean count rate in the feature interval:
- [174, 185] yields -0.7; 5.58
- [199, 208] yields 0.2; 5.73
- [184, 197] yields 3.3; 4.13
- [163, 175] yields -2.5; 6.07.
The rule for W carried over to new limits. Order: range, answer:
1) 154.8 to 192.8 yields 3.789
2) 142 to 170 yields 4.012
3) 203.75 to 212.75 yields 6.088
